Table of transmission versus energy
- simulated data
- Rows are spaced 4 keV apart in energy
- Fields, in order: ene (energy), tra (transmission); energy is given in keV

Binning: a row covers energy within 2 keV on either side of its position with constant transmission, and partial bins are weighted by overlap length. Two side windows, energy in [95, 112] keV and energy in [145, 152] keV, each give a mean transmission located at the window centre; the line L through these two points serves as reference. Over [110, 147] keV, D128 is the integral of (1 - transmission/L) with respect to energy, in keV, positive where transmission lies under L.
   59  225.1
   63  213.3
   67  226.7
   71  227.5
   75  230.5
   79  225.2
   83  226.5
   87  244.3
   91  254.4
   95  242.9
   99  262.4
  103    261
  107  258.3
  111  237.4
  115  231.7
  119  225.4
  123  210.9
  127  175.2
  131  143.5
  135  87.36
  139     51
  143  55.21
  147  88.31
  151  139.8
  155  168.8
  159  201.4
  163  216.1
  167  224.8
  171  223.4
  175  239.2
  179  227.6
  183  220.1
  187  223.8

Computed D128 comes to 6.5 keV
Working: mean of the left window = 254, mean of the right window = 110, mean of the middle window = 152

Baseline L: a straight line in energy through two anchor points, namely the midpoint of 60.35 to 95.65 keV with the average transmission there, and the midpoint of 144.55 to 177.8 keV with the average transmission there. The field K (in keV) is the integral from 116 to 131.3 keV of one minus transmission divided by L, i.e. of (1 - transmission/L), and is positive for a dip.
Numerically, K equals 0.8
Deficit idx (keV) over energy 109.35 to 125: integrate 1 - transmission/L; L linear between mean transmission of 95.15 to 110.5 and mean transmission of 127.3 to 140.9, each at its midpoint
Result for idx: -3.5 keV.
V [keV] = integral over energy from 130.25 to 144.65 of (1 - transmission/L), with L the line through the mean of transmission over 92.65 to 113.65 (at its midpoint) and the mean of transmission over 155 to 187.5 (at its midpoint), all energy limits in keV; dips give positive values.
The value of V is 9.5 keV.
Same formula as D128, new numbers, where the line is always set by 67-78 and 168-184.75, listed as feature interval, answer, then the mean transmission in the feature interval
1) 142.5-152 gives 5.5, 95.9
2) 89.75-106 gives -1.9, 255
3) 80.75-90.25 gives -0.4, 238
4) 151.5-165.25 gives 2.3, 190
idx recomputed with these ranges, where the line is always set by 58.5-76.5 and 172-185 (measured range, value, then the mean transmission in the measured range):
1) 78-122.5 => -3.23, 242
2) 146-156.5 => 4.28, 135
